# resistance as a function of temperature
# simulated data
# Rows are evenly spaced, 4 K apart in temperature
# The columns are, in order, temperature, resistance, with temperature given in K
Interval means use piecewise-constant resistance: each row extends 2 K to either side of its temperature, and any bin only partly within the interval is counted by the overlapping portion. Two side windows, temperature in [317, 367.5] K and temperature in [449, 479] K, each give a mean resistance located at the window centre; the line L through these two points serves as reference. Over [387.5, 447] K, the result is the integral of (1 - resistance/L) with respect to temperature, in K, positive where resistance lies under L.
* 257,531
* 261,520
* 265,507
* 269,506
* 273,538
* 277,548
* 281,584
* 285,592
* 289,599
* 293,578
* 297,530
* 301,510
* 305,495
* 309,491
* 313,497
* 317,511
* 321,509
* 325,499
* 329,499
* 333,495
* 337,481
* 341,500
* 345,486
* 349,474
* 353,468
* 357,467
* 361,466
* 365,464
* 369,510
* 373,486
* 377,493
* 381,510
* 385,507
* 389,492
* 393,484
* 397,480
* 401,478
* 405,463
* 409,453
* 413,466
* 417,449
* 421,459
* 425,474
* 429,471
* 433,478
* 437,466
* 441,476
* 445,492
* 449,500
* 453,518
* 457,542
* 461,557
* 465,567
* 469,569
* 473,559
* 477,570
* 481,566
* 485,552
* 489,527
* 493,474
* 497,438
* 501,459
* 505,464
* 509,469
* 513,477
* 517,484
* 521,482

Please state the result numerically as 6.1 K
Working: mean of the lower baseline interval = 485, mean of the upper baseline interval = 551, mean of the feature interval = 472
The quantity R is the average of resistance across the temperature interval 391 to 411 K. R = 472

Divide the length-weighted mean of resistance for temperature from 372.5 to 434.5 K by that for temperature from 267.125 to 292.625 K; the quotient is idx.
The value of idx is 0.85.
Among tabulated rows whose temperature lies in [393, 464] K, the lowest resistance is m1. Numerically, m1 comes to 449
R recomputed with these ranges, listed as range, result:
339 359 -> 479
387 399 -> 485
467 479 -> 566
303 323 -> 501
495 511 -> 458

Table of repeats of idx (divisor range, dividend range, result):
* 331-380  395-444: 0.97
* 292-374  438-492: 1.08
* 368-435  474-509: 1.06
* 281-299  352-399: 0.84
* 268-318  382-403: 0.91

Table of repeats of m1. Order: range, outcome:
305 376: 464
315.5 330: 499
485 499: 438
